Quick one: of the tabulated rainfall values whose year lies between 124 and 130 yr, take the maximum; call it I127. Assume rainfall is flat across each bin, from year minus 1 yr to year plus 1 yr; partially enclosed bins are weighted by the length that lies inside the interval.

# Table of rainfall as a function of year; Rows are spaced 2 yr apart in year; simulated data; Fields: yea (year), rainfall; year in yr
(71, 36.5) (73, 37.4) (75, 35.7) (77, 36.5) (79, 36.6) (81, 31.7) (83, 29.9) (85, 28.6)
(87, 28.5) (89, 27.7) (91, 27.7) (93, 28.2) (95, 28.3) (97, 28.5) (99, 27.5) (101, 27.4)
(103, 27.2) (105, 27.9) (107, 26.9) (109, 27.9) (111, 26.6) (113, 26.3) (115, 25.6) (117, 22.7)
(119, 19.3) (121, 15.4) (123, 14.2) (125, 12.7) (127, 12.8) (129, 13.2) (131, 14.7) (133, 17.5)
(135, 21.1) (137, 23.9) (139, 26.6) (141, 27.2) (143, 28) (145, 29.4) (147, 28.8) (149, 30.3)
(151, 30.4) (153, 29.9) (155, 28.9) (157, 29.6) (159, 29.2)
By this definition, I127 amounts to 13.2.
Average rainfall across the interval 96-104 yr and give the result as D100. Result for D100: 27.7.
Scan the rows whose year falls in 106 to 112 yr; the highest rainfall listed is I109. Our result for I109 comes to 27.9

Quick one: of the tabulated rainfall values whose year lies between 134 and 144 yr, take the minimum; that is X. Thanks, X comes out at 21.1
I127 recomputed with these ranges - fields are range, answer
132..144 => 28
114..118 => 25.6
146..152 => 30.4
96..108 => 28.5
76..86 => 36.6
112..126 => 26.3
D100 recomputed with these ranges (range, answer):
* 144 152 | 29.7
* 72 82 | 35.6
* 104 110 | 27.6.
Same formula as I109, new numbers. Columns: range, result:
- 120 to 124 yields 15.4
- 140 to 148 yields 29.4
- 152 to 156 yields 29.9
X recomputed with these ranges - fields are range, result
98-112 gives 26.6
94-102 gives 27.4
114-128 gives 12.7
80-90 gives 27.7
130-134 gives 14.7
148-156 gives 28.9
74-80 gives 35.7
